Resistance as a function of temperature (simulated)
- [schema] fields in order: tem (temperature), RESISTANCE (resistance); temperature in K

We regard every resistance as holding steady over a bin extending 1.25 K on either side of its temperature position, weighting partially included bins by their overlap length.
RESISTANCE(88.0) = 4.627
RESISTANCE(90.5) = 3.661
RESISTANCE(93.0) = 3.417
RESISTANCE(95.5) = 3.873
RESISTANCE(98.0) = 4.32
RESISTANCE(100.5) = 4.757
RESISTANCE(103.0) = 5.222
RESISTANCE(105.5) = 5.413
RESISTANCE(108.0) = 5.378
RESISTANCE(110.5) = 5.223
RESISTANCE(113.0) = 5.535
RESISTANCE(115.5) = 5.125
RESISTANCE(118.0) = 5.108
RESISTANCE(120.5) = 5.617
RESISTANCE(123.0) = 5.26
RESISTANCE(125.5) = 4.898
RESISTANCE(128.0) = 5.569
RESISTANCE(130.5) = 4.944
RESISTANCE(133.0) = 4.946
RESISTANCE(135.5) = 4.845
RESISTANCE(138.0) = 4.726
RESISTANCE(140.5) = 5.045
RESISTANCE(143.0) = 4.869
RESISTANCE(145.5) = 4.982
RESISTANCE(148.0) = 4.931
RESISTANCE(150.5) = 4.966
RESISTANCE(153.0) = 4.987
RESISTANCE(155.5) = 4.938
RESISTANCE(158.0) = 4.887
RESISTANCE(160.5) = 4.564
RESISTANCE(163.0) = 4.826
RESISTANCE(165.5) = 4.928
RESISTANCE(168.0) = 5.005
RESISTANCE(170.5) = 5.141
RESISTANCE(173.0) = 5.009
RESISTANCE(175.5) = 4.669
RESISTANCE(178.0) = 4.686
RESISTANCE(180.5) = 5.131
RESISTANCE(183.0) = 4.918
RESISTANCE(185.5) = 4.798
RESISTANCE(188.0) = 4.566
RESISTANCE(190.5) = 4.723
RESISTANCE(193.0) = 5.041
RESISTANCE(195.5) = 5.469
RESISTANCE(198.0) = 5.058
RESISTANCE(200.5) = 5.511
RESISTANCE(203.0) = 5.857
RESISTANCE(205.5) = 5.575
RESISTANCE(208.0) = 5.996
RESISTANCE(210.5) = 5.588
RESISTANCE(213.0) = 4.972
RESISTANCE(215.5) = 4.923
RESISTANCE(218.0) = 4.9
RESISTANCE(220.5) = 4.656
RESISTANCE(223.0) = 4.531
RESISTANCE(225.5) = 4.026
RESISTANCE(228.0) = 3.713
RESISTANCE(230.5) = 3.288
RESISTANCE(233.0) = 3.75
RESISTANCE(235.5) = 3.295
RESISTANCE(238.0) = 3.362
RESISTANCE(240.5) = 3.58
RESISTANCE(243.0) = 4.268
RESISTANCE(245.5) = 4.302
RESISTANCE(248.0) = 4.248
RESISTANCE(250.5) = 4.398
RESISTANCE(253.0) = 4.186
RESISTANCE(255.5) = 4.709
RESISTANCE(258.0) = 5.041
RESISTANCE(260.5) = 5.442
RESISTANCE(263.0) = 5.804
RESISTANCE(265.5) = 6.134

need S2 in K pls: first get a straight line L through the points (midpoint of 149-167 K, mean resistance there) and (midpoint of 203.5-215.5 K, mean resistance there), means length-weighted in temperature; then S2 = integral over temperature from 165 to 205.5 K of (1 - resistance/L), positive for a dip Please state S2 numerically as 1.2 K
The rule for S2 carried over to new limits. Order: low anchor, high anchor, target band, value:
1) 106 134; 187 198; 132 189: 2.29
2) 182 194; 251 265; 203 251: 4.98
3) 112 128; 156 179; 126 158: 0.70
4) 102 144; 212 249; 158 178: -0.61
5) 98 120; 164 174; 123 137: 0.19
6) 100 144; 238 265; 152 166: 0.38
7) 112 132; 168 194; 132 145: 0.64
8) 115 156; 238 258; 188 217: -4.70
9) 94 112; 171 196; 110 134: -1.72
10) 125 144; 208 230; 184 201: -0.77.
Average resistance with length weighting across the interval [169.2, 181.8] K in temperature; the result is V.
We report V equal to 4.93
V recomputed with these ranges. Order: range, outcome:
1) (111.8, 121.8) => 5.34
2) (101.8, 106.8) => 5.32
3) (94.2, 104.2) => 4.53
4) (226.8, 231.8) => 3.5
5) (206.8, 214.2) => 5.52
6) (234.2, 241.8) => 3.42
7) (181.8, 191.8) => 4.75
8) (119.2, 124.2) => 5.44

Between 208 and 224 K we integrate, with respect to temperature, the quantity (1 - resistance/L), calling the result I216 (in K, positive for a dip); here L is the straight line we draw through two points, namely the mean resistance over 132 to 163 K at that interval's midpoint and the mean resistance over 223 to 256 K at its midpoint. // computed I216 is -3.2 K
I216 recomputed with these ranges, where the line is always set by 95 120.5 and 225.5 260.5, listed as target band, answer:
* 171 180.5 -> -0.6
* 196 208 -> -3.3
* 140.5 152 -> -0.4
